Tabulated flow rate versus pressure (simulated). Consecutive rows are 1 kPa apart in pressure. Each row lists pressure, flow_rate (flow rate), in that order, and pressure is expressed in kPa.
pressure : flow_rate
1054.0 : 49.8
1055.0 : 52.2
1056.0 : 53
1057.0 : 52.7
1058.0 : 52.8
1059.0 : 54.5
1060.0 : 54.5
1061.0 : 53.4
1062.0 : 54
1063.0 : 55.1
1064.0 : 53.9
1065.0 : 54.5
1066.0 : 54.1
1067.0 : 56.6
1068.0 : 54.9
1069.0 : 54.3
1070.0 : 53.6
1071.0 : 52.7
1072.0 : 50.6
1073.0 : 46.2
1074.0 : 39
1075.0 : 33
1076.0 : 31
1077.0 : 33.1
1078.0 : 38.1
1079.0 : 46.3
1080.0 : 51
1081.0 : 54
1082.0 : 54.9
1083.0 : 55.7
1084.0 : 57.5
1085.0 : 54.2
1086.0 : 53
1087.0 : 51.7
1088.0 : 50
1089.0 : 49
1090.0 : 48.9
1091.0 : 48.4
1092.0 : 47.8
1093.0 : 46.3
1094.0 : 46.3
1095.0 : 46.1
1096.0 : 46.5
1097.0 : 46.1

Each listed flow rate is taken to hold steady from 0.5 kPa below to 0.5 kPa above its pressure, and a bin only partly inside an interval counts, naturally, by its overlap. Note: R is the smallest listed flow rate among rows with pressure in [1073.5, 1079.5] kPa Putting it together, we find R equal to 31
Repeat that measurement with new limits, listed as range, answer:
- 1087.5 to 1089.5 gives 49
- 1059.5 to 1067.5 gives 53.4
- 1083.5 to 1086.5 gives 53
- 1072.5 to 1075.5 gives 33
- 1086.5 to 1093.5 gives 46.3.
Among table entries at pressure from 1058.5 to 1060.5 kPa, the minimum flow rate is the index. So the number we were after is 54.5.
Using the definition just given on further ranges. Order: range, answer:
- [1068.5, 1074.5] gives 39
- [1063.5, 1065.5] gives 53.9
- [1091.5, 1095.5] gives 46.1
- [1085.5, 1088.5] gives 50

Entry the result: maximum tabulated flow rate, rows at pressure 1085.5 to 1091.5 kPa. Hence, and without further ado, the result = 53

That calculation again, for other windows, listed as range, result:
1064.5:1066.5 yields 54.5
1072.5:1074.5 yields 46.2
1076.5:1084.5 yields 57.5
